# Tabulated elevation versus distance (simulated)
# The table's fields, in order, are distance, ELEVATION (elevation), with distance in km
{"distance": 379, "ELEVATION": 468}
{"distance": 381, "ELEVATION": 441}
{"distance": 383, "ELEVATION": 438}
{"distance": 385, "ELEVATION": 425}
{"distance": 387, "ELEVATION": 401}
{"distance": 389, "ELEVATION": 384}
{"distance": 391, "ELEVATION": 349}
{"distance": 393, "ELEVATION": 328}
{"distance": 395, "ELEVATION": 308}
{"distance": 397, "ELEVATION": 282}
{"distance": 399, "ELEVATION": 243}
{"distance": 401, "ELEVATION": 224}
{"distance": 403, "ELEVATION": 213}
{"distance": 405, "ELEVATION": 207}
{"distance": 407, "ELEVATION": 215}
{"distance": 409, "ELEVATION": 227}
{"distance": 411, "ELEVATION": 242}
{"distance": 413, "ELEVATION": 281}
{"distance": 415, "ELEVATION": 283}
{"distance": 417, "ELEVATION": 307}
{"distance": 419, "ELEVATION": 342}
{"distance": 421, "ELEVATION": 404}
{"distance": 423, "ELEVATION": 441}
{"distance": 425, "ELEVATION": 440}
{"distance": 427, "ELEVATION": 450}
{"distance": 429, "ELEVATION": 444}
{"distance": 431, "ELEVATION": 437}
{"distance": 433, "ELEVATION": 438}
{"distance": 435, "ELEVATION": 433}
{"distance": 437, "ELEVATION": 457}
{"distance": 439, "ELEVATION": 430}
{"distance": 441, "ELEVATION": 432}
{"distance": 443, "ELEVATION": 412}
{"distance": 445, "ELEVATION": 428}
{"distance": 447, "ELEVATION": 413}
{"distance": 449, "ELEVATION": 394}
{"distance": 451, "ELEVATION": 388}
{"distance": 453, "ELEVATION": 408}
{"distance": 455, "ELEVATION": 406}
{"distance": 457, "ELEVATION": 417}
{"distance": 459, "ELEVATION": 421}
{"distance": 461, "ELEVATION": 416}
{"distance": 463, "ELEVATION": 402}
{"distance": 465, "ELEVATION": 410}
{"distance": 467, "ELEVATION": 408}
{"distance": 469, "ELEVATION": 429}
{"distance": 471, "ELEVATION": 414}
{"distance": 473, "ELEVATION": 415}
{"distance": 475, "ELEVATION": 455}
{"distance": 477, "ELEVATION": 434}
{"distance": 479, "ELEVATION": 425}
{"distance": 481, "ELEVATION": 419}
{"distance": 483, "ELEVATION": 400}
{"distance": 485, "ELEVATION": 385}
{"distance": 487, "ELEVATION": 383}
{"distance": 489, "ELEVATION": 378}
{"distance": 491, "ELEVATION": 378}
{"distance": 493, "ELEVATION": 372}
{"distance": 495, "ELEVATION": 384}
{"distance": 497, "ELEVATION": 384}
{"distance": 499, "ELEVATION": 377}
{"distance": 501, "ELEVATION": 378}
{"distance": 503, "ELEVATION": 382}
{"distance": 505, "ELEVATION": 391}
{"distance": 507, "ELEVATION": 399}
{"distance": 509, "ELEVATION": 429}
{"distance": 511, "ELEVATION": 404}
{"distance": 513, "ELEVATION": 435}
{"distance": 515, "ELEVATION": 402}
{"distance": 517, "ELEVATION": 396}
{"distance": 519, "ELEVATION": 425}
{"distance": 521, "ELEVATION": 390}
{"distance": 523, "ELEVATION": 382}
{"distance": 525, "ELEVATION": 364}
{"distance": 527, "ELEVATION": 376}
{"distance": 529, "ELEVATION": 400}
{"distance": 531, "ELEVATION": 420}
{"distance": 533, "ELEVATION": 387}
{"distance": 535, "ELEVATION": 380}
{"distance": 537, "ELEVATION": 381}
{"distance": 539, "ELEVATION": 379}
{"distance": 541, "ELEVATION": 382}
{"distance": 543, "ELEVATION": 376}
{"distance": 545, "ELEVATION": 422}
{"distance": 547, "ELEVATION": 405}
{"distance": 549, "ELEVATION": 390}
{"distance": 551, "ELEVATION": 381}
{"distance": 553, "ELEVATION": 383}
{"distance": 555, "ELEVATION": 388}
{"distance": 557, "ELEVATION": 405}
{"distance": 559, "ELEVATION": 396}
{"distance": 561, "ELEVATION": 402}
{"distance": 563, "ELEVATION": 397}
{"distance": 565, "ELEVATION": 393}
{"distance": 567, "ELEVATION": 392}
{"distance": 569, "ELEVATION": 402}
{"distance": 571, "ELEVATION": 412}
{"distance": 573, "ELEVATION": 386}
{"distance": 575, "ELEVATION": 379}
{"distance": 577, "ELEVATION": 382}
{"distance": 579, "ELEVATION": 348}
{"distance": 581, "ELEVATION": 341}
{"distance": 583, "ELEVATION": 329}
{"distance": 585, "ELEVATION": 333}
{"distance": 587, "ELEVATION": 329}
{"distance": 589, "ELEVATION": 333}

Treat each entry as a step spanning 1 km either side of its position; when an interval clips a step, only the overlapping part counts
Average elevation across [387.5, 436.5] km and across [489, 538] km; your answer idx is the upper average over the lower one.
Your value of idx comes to 1.18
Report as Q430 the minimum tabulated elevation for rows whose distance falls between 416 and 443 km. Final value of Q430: 307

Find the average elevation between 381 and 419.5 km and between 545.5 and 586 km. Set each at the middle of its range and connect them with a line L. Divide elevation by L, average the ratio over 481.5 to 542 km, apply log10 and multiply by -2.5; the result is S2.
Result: -0.100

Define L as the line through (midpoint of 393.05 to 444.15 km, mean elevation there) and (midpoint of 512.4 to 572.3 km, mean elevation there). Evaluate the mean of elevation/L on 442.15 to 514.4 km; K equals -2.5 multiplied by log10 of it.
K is -0.104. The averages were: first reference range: 344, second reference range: 394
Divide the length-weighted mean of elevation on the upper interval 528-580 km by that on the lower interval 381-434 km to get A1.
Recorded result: 1.15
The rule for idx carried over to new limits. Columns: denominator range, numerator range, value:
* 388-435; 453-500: 1.23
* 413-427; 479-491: 1.07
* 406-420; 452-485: 1.54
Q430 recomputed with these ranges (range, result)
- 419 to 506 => 342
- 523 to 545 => 364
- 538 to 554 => 376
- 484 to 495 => 372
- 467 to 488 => 383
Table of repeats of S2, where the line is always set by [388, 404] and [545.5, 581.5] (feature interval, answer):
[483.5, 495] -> -0.104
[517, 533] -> -0.077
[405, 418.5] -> 0.165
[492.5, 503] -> -0.086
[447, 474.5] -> -0.241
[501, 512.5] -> -0.128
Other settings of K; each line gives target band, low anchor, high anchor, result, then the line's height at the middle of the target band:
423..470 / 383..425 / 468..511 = -0.19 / 356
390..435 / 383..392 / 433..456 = 0.24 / 406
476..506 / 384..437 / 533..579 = -0.07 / 367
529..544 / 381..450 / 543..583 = -0.01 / 383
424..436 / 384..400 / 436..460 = -0.13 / 392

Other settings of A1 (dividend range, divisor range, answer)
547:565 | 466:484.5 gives 0.93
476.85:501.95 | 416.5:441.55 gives 0.93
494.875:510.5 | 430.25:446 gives 0.90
